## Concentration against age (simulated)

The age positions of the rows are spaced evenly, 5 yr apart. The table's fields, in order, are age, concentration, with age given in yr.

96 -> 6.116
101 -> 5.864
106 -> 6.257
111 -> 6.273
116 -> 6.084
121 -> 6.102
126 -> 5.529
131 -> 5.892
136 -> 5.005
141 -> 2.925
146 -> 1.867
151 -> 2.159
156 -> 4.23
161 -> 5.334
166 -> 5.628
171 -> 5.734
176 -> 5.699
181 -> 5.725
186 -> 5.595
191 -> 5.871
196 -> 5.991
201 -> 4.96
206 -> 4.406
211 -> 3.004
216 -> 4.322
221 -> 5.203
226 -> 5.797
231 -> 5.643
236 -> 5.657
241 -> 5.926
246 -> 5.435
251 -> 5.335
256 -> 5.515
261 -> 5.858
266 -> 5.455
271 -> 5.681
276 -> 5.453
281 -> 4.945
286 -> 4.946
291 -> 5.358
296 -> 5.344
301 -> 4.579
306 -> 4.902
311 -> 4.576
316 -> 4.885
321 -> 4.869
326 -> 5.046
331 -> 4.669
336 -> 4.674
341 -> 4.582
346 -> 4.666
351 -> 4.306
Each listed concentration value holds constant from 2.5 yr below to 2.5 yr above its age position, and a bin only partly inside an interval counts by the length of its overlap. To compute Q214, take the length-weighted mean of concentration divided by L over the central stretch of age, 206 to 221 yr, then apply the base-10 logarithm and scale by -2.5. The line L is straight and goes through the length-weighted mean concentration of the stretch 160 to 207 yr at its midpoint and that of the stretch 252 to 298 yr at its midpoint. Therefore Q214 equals 0.33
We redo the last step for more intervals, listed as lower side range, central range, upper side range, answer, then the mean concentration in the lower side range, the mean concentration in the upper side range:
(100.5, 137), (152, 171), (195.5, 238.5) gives 0.12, 5.91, 4.95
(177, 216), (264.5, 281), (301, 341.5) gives -0.12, 5.05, 4.77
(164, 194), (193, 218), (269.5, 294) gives 0.22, 5.71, 5.26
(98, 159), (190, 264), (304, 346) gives -0.09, 4.86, 4.77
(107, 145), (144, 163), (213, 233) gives 0.48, 5.3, 5.18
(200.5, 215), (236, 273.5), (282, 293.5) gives -0.20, 4.03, 5.12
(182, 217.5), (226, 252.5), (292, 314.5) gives -0.15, 4.93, 4.89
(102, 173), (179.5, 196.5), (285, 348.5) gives -0.17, 4.94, 4.85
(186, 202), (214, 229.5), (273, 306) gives 0.07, 5.67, 5.1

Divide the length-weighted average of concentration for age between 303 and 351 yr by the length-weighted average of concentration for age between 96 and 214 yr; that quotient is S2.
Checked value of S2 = 0.93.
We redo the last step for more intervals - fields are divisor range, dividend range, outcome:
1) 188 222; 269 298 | 1.10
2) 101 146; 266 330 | 0.95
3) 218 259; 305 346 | 0.86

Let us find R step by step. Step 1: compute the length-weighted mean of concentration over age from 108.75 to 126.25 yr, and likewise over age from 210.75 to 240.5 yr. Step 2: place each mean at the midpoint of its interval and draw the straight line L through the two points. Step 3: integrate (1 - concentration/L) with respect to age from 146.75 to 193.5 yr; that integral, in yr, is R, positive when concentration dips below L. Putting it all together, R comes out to 5.0 yr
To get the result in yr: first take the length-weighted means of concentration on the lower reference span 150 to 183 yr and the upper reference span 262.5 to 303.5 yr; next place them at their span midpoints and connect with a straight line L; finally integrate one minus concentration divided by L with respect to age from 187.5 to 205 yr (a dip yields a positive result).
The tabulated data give -1.4 yr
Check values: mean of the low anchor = 5.04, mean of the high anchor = 5.24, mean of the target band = 5.5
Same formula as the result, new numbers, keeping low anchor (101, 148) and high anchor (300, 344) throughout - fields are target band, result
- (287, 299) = -1.1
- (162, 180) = -2.1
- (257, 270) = -2.0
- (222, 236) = -2.0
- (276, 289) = -0.6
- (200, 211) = 1.6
